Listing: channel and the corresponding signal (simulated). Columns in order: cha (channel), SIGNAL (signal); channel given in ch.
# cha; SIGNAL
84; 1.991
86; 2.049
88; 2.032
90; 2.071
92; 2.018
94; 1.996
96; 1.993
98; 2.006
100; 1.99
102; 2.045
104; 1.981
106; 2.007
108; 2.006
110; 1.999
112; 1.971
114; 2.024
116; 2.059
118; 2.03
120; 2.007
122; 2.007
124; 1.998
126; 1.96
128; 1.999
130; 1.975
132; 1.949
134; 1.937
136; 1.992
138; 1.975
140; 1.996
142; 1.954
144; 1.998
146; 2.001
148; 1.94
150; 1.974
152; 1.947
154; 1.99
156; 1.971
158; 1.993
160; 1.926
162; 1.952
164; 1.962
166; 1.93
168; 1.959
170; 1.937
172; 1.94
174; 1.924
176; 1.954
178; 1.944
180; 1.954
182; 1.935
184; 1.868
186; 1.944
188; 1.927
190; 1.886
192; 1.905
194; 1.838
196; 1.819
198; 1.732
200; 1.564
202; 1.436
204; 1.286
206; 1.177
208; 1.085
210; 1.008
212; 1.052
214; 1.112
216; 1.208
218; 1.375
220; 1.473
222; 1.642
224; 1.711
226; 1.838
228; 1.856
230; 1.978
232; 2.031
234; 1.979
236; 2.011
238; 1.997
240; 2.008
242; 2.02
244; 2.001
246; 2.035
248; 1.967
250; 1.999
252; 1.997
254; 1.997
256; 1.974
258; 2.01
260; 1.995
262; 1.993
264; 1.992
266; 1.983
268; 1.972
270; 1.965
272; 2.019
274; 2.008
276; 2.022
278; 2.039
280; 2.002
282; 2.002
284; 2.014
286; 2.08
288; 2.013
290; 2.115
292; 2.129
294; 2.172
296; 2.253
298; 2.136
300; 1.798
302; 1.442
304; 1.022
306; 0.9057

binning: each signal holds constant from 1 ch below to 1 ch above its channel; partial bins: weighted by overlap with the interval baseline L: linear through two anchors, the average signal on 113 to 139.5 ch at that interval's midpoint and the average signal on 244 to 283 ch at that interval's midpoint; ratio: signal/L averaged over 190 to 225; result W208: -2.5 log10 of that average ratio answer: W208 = 0.35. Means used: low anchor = 1.99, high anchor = 2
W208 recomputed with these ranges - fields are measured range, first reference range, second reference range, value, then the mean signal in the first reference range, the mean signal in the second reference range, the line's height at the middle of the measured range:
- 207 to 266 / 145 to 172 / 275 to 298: 0.15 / 1.96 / 2.08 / 2.03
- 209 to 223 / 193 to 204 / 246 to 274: 0.35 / 1.64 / 1.99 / 1.74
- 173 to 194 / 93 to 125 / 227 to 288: 0.05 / 2.01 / 2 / 2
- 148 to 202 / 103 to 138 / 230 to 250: 0.05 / 1.99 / 2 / 2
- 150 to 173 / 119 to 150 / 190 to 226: -0.10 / 1.98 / 1.46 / 1.79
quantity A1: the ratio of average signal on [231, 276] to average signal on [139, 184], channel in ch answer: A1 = 1.02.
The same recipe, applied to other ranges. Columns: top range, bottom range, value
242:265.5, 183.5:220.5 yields 1.33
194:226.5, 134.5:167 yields 0.72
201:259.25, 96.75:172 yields 0.86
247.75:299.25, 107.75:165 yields 1.03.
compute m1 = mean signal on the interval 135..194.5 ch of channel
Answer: 1.95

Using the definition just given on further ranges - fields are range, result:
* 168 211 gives 1.72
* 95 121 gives 2.01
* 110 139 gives 1.99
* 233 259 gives 2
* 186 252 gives 1.69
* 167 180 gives 1.94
